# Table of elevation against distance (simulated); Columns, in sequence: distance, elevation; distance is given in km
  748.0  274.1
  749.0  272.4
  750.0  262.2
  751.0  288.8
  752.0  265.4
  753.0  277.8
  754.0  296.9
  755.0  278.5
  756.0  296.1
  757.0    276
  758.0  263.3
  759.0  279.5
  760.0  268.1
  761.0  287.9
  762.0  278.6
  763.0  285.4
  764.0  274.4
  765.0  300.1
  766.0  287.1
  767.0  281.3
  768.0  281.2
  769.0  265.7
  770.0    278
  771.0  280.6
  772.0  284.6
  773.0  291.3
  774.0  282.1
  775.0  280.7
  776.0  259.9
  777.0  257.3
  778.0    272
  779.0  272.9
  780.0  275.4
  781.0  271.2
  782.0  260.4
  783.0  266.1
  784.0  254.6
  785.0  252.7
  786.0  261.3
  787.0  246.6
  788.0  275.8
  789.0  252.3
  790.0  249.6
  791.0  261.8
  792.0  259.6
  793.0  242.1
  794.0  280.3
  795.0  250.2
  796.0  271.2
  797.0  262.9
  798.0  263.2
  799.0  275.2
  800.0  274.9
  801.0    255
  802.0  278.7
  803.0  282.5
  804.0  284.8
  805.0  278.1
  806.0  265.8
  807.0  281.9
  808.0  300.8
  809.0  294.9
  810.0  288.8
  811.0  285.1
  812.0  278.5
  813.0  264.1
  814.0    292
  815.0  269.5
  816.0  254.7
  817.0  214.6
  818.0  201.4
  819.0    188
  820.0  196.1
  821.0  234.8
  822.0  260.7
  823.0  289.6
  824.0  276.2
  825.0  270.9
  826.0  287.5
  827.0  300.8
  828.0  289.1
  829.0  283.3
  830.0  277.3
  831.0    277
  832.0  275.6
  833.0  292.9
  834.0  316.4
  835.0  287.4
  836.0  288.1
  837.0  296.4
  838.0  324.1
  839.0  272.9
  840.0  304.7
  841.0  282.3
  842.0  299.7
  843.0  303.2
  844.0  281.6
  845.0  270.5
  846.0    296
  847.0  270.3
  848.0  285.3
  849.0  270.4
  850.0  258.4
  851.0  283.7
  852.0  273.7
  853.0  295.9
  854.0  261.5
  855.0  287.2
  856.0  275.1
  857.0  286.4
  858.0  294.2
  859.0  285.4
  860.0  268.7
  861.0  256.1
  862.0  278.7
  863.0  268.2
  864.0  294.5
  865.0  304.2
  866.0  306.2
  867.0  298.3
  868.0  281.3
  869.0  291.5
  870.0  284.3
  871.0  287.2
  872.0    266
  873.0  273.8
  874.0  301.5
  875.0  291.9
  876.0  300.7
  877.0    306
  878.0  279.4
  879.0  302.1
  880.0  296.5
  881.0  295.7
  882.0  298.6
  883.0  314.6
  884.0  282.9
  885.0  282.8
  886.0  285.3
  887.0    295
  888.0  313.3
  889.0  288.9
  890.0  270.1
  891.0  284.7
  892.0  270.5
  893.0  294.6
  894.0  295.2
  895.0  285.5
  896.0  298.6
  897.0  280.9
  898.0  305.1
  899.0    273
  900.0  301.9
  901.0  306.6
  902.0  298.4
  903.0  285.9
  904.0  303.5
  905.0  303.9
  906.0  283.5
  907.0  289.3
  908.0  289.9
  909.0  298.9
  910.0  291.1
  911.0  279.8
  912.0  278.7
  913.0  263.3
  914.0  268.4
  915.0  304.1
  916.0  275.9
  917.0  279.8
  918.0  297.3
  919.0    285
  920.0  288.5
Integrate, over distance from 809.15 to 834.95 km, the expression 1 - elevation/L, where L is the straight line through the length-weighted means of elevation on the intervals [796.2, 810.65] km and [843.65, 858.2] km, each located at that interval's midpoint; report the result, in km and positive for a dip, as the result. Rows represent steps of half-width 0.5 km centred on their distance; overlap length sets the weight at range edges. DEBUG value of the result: 1.0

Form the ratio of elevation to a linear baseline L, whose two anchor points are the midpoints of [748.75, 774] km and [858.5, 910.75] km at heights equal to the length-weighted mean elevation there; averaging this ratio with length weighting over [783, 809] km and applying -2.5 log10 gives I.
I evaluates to 0.06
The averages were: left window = 280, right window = 290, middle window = 267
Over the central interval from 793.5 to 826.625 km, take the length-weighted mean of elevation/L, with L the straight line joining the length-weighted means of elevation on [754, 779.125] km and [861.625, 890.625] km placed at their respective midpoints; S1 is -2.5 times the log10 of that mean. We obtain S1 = 0.07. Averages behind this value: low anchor 279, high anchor 291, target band 265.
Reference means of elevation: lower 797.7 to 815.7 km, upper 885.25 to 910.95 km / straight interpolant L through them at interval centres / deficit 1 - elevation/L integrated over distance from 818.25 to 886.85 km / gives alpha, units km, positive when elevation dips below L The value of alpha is 0.5 km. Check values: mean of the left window 278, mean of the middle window 283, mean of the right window 291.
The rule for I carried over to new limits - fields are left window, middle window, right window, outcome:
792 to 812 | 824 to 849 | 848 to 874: -0.037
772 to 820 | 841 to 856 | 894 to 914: -0.015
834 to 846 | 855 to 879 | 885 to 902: 0.020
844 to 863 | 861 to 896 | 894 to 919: -0.026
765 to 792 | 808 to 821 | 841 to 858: 0.091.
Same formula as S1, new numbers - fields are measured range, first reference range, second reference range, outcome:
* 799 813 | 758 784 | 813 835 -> -0.04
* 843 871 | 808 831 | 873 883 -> 0.01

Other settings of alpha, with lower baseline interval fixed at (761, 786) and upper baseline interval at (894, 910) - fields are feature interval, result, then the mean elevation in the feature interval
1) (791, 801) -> 0.5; 264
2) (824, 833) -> 0.0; 283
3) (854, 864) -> 0.3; 278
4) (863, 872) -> -0.1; 291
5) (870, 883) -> -0.1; 292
